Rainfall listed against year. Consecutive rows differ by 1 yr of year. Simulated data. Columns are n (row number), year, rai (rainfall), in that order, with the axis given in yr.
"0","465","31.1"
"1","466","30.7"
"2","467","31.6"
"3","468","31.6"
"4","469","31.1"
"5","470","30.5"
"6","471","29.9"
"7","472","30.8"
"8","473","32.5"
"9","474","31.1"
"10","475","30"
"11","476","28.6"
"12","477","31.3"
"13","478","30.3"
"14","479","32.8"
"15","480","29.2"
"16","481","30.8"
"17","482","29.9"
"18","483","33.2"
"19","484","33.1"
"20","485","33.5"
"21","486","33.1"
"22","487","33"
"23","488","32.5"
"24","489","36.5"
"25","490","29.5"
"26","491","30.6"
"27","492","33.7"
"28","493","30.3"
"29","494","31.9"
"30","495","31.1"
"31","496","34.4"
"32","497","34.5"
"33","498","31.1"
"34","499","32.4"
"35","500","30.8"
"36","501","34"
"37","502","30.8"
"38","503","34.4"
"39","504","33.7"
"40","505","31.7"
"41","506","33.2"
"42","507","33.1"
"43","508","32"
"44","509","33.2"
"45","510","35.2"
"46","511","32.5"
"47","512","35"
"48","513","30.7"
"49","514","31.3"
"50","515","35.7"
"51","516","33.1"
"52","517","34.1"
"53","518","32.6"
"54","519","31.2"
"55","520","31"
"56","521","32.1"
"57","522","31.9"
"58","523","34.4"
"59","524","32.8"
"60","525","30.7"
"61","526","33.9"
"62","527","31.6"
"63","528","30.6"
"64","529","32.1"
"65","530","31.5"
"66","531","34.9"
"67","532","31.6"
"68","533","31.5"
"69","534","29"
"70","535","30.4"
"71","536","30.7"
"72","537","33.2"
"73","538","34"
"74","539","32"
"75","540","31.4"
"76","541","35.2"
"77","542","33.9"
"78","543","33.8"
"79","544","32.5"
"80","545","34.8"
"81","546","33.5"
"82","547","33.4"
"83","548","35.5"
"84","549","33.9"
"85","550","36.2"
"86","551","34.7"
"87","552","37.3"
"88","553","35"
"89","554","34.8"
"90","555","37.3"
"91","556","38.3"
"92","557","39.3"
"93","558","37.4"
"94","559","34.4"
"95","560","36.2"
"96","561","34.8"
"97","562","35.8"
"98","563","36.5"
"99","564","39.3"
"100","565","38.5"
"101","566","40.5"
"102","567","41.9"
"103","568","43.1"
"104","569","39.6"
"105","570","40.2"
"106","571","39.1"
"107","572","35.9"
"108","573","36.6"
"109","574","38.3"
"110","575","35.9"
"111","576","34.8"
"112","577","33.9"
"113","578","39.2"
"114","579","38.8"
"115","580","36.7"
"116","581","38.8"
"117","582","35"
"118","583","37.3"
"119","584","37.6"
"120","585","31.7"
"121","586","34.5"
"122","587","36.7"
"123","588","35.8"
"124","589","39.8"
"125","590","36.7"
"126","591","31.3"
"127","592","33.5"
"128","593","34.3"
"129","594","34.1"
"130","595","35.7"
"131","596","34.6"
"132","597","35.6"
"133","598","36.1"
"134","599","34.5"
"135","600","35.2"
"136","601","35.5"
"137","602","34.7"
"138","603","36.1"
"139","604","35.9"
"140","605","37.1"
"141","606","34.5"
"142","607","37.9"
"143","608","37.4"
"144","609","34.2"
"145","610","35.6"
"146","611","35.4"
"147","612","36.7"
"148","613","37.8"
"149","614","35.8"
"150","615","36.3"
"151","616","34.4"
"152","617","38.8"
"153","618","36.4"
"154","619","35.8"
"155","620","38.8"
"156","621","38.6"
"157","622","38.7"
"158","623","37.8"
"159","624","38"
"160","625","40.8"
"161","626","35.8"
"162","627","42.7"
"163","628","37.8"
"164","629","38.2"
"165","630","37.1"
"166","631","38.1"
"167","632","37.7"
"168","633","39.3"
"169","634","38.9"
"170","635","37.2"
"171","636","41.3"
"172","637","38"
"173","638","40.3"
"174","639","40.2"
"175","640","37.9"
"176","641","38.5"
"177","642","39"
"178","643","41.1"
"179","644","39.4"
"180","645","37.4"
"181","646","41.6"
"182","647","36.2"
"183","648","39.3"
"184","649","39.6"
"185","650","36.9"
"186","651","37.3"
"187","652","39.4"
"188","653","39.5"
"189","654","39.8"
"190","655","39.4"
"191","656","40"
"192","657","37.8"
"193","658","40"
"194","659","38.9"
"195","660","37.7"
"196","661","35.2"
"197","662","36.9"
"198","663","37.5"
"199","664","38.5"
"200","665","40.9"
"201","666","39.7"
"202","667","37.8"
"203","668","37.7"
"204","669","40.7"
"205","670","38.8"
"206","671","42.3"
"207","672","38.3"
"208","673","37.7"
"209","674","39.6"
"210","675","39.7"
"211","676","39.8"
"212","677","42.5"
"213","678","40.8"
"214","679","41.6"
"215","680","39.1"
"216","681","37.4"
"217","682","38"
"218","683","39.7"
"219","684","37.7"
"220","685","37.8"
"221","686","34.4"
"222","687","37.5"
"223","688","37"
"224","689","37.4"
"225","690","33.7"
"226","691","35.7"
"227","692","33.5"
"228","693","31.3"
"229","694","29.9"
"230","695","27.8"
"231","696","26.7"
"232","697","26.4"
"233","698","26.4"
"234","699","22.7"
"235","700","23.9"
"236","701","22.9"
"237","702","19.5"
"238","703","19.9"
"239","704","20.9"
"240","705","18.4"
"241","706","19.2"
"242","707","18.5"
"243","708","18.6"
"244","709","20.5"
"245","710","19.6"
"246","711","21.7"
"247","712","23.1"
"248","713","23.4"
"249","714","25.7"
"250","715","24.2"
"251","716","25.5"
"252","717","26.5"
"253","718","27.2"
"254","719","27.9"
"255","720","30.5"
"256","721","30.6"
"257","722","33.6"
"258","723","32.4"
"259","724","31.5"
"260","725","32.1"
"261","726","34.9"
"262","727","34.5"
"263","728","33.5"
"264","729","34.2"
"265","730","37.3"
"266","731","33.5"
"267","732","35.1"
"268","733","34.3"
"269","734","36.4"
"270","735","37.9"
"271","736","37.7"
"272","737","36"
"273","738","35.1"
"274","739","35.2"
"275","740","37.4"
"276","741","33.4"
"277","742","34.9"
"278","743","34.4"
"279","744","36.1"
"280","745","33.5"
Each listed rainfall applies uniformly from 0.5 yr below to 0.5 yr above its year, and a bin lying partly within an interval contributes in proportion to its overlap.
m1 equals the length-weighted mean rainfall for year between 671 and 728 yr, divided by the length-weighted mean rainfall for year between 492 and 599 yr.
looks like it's 0.9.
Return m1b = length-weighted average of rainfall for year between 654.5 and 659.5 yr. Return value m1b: 39.2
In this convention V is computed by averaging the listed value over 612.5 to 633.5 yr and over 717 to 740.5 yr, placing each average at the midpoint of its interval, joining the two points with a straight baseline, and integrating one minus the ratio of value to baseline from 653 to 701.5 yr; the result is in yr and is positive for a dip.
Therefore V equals -0.6 yr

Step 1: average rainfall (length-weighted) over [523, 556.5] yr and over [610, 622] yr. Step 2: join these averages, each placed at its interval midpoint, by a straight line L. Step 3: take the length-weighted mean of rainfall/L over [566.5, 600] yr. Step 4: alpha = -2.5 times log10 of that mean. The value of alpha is -0.04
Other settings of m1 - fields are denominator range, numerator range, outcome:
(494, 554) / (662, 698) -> 1.12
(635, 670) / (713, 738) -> 0.83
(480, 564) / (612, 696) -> 1.14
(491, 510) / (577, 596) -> 1.10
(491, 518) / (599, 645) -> 1.15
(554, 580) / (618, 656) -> 1.03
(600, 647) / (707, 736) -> 0.78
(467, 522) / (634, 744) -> 1.06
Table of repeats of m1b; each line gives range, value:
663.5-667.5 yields 39.2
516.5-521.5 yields 32.2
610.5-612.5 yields 36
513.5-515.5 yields 33.5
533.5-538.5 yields 31.5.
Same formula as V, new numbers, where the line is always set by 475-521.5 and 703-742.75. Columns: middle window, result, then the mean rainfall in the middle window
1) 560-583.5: -4.80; 37.8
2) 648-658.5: -2.98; 39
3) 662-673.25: -3.30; 39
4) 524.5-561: -2.35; 33.8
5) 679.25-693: -3.11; 36.7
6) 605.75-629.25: -4.93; 37.3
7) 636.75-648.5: -3.31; 39.1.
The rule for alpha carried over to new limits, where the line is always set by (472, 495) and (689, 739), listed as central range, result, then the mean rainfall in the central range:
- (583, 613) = -0.18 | 35.5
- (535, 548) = -0.08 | 33.2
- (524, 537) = -0.02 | 31.7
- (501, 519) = -0.06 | 33.1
